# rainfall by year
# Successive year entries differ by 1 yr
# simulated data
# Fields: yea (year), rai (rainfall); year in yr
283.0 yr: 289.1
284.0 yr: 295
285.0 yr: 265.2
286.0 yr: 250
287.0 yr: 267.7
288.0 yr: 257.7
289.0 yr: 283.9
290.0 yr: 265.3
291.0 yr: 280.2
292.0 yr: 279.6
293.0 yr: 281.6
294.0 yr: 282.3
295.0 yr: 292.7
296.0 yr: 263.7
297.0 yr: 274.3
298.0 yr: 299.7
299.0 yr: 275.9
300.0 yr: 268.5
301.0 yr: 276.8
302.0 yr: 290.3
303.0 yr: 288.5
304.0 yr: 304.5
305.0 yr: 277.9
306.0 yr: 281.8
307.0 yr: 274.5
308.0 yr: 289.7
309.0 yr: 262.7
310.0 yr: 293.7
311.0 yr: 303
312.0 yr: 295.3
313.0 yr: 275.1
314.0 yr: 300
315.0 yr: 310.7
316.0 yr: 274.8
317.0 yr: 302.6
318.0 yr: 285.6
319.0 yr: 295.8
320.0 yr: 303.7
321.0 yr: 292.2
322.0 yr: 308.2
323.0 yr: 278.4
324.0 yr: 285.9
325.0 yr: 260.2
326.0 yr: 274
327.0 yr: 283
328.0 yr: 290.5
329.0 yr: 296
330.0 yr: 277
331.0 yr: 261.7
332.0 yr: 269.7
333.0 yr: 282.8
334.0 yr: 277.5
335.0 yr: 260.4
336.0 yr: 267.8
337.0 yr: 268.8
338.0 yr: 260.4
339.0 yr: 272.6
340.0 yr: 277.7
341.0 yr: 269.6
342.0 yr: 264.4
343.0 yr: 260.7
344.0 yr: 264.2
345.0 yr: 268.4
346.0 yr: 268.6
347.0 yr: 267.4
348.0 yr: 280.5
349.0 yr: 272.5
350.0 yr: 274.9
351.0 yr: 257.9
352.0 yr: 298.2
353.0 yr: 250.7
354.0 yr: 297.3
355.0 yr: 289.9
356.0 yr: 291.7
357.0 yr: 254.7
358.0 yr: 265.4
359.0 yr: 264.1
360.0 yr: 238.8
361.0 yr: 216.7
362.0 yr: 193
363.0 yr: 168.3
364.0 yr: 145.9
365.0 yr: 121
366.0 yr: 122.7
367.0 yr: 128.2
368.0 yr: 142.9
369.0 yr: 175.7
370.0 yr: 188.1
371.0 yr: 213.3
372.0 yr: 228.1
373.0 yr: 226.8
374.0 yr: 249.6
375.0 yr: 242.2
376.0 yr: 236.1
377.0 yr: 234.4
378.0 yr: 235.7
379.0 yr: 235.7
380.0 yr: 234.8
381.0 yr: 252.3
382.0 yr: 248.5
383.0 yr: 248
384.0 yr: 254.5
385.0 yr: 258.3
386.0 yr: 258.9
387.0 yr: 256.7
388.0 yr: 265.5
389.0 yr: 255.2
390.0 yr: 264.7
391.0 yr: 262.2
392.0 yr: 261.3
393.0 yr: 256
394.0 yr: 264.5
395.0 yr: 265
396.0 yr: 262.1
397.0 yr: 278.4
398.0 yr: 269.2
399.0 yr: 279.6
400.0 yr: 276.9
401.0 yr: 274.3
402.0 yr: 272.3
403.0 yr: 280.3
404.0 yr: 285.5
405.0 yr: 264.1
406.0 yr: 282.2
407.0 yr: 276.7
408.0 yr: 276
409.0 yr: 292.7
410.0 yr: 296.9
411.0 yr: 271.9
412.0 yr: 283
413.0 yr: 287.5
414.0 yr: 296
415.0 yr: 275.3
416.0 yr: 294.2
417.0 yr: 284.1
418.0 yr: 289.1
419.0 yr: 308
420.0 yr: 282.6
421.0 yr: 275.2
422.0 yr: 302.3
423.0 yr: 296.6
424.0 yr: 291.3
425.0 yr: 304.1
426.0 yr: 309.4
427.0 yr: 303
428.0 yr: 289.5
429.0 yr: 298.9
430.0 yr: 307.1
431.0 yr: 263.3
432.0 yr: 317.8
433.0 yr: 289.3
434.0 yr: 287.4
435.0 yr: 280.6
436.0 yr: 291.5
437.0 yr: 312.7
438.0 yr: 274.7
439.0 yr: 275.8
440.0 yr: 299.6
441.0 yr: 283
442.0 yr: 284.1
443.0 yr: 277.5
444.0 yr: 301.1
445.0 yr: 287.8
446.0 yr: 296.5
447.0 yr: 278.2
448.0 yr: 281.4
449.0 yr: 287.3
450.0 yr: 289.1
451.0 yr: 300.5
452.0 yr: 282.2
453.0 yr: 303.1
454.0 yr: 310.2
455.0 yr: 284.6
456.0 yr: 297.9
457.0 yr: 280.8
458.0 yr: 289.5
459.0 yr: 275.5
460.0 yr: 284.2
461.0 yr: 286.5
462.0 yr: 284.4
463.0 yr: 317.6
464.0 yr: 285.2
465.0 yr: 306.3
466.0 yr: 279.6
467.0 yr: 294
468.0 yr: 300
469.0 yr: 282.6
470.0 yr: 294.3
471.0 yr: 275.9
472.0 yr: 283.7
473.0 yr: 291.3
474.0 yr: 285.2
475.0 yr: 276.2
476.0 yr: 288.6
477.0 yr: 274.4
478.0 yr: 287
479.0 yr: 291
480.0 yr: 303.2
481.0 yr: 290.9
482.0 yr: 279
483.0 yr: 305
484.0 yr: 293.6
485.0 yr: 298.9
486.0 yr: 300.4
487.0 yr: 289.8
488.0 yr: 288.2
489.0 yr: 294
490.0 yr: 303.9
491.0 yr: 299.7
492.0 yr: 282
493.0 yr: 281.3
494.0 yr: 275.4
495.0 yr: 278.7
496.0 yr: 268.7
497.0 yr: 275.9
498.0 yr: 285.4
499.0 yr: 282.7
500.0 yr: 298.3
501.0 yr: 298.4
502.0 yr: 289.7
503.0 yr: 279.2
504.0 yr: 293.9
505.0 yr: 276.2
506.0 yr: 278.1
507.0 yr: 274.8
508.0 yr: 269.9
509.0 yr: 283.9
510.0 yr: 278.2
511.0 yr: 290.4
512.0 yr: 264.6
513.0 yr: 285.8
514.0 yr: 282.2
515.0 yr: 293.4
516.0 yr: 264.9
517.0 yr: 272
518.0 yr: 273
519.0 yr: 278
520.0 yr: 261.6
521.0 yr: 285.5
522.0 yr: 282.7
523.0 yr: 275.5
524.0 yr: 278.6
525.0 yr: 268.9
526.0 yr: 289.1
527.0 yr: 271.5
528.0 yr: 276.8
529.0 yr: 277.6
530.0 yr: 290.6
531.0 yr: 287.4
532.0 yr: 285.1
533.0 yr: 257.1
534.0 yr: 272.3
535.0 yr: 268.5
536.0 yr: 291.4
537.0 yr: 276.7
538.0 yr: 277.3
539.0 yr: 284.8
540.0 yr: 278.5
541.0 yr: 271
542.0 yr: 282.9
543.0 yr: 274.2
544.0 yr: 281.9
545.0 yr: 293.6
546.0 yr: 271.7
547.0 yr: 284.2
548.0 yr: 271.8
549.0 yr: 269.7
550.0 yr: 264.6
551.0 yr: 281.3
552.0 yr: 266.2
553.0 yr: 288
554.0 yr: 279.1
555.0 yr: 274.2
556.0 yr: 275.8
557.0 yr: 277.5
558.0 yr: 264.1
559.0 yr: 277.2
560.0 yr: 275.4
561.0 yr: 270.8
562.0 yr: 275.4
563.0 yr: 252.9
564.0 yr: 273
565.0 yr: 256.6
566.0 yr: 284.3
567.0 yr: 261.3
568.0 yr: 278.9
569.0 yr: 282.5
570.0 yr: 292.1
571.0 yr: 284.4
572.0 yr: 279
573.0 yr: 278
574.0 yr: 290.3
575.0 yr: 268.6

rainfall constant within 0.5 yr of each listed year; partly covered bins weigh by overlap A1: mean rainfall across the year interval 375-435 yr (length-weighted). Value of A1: 275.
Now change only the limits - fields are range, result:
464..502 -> 289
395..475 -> 288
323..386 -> 247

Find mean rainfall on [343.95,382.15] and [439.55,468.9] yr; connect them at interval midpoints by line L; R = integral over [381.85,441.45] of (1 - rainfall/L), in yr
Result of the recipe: -4.0 yr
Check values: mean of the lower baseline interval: 231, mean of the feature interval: 280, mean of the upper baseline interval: 290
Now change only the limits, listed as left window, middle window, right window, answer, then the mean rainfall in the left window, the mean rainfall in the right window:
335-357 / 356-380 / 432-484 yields 5.88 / 272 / 289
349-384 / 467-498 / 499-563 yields -2.96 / 227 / 278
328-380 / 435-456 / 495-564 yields -2.31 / 243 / 278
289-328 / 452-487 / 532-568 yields -1.55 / 285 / 275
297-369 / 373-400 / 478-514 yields 1.68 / 264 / 286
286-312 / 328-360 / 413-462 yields 1.34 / 280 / 291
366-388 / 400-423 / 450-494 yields -3.29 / 225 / 291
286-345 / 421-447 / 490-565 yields -1.24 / 280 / 278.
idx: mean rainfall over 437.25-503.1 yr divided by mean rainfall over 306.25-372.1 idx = 1.1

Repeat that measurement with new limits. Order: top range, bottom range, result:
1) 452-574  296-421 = 1.07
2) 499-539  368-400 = 1.14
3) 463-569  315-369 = 1.09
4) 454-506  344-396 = 1.21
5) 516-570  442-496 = 0.95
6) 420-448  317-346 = 1.05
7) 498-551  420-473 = 0.96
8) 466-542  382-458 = 1.00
